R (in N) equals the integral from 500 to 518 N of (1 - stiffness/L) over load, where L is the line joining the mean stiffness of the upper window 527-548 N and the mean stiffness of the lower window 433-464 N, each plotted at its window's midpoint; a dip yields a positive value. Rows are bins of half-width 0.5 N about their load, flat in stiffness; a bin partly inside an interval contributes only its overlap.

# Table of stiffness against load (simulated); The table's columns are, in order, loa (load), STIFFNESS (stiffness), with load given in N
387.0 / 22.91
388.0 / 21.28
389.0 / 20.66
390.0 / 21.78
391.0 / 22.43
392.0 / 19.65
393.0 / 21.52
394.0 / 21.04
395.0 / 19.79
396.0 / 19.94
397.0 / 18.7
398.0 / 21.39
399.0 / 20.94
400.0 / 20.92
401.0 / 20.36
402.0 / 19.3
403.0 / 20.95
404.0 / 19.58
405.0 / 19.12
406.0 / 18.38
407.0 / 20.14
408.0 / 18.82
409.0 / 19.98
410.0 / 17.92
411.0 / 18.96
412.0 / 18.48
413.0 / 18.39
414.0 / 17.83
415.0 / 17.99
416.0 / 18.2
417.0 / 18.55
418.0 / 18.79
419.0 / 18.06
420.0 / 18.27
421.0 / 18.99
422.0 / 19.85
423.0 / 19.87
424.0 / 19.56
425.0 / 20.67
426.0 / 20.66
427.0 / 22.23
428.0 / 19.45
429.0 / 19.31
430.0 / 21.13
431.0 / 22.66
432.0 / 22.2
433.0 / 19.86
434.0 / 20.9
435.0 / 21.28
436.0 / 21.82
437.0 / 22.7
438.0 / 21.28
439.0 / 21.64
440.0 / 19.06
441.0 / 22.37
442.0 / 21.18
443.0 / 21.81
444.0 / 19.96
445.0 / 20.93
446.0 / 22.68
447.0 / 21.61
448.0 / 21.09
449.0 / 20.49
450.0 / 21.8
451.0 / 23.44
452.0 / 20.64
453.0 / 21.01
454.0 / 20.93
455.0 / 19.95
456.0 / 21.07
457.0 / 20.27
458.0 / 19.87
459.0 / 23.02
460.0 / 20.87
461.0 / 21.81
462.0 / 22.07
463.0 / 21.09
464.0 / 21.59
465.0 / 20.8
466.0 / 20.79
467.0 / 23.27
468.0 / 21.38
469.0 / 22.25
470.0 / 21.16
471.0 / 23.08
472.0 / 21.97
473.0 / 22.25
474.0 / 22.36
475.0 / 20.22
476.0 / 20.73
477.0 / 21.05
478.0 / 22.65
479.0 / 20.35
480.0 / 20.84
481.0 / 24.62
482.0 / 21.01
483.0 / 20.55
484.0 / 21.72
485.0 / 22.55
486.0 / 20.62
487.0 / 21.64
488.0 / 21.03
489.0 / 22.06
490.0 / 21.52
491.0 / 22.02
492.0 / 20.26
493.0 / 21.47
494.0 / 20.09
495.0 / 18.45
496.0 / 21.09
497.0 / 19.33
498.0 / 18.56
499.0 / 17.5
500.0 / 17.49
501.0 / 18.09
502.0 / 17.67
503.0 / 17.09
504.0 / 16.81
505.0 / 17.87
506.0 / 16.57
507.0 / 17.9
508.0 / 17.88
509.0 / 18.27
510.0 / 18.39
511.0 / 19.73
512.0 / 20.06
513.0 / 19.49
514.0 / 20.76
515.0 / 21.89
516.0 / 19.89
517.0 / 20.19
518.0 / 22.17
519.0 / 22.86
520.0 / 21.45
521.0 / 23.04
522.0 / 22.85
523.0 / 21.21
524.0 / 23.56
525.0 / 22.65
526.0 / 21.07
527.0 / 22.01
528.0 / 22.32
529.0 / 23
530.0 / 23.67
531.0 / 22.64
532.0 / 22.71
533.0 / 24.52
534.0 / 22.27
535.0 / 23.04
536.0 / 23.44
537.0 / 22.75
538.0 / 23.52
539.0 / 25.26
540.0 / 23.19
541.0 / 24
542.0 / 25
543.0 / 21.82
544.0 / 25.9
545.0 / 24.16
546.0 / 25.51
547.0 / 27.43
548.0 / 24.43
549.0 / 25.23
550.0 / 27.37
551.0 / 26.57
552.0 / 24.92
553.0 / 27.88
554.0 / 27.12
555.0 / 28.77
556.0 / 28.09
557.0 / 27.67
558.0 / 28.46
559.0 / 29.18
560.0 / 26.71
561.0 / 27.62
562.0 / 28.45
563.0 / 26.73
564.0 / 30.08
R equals 3.28 N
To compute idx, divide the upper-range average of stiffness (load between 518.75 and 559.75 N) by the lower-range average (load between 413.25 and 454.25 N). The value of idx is 1.2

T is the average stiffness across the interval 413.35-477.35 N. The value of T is 20.9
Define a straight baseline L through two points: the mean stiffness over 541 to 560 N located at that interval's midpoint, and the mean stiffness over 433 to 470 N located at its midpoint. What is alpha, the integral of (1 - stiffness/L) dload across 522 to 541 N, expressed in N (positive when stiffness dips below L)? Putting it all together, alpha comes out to 1.8 N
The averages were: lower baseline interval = 21.3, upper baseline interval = 26.4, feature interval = 23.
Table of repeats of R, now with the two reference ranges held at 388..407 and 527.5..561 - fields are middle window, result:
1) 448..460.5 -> 0.6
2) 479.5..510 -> 4.9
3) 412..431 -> 1.6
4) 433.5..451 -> 0.4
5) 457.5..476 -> 0.8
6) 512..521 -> 1.2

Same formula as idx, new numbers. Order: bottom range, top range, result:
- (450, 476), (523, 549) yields 1.10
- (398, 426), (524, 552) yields 1.24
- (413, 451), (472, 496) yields 1.04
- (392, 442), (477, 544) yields 1.06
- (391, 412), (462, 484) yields 1.09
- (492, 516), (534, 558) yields 1.34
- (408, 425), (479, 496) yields 1.13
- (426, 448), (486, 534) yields 0.97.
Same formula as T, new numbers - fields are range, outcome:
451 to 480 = 21.4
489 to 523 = 19.7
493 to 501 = 19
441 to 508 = 20.7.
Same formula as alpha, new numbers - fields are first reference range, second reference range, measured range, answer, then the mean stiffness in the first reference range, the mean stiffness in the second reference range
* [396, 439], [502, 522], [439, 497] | -4.63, 19.9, 19.6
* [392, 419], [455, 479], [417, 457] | -0.53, 19.4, 21.5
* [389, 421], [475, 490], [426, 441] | -0.64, 19.6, 21.5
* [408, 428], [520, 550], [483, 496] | 0.43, 19.1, 23.6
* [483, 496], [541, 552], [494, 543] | 4.91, 21.1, 25.3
